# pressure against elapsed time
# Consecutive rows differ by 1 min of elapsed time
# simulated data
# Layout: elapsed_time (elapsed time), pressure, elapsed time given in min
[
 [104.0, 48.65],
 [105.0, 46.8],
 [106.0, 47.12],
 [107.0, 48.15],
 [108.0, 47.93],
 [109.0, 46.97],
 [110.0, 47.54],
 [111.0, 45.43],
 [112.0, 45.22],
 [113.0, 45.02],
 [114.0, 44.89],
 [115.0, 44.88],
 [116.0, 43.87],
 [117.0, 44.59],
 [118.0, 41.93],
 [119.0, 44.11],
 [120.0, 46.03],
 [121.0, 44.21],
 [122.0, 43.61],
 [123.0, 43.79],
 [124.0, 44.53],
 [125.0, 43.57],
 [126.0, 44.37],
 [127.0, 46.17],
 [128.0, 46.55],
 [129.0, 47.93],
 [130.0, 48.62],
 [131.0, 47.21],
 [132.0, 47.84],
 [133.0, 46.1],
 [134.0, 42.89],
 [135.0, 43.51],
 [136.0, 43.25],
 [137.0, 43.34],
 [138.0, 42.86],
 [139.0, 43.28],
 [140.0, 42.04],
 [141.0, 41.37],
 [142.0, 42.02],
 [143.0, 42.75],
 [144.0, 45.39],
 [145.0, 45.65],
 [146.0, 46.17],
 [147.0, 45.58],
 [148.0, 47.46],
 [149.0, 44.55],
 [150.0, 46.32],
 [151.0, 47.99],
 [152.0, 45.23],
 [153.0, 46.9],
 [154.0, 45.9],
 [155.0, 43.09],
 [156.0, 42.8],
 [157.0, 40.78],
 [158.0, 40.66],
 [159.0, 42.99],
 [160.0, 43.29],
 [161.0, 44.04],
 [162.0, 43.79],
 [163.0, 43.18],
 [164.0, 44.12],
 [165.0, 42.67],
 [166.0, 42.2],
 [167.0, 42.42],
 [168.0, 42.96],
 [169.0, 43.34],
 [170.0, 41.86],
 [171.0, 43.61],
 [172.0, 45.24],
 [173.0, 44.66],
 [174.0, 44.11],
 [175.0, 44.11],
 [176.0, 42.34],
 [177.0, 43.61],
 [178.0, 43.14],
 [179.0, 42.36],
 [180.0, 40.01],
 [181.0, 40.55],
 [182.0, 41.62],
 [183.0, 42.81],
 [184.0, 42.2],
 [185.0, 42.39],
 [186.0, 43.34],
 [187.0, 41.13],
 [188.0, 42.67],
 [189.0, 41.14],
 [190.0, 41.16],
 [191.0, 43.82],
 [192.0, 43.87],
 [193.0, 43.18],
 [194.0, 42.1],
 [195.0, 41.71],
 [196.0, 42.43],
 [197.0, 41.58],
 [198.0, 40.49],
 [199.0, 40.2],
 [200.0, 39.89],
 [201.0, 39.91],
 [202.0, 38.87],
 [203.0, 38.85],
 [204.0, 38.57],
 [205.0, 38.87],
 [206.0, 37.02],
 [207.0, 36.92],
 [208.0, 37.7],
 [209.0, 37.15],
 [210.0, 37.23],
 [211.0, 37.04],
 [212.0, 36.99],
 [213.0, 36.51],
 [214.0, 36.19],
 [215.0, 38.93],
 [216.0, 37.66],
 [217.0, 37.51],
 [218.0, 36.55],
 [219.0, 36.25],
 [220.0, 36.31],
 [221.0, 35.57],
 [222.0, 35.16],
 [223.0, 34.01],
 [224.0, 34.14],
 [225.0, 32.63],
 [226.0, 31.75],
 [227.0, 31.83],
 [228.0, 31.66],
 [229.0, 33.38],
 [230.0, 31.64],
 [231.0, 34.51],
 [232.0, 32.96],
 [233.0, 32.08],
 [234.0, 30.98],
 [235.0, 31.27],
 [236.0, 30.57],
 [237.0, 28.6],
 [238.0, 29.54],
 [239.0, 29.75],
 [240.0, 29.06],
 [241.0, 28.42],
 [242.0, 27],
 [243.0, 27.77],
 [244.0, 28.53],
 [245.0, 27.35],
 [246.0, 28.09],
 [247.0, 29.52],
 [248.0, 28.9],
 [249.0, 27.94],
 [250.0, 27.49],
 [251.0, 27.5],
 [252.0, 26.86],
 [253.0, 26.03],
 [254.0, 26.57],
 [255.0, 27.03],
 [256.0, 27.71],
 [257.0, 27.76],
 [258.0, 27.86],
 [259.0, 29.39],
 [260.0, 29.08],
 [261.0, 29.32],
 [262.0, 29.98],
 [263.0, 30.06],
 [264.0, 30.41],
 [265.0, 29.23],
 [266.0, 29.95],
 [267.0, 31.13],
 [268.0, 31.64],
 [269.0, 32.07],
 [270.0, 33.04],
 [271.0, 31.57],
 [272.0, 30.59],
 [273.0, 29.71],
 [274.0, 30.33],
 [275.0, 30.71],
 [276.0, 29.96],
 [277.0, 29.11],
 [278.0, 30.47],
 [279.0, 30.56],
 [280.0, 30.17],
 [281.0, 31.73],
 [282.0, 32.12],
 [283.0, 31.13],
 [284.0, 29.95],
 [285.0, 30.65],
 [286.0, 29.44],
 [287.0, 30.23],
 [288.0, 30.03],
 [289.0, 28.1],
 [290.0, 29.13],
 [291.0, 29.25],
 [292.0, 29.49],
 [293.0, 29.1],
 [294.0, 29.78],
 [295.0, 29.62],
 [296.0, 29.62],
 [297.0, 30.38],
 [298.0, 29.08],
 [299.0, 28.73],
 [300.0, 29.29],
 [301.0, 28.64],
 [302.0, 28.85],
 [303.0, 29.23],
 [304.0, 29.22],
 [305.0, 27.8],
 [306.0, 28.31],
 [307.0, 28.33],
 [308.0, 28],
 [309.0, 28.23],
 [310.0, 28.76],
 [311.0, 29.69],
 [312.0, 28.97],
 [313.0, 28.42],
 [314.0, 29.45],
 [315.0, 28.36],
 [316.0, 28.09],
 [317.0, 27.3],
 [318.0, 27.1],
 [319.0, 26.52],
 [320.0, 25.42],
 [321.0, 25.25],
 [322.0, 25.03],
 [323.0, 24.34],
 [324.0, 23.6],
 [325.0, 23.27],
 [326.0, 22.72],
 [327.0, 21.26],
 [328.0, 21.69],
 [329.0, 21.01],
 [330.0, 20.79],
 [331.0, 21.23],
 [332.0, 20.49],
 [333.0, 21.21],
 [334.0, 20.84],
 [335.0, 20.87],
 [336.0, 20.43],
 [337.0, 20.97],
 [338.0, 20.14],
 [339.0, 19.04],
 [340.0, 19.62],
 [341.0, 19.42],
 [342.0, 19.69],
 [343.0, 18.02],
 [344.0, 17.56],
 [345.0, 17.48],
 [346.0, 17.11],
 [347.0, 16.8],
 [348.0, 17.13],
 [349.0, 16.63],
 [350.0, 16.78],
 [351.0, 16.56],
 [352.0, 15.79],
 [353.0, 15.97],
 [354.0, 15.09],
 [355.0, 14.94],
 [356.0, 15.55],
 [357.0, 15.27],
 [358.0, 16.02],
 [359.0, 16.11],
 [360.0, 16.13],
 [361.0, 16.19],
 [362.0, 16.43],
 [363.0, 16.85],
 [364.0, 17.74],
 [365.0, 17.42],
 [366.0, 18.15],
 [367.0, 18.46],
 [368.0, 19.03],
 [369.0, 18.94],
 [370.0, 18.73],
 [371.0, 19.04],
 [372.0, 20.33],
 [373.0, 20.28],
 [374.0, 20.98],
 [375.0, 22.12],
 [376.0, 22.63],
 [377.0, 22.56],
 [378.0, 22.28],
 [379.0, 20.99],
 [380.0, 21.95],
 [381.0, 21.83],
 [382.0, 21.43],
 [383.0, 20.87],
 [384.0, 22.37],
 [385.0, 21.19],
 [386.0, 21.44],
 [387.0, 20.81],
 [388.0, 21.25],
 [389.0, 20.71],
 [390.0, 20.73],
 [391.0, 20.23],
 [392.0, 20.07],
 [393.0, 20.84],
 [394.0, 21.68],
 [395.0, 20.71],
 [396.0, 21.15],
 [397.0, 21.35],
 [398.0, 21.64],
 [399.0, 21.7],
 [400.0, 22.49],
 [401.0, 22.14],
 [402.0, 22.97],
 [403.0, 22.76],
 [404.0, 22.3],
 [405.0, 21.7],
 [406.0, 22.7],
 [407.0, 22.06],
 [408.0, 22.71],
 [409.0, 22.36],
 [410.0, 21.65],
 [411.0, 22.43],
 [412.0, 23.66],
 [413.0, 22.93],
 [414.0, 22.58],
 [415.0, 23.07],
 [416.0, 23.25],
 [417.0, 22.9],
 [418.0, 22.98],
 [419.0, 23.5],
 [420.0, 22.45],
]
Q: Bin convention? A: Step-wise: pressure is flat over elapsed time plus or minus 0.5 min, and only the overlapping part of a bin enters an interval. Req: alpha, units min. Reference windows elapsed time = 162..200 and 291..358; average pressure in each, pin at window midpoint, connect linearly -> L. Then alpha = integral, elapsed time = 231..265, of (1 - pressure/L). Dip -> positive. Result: 4.7 min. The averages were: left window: 42.5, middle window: 28.9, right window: 23.5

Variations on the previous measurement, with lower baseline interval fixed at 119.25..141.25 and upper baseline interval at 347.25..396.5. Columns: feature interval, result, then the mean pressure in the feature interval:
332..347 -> 2.1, 19.4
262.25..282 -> -0.7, 30.7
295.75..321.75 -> -2.5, 28.3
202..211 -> -0.3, 37.8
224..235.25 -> 0.6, 32.4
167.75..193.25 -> -2.2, 42.7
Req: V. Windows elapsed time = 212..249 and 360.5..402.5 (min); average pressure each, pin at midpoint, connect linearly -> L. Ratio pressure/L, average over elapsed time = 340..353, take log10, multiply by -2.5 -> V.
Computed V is 0.31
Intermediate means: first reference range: 32.3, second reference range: 20.5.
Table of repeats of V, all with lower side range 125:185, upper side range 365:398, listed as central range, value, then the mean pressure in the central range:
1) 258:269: 0.10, 30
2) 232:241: 0.18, 30.3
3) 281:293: 0.02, 30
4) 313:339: 0.13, 23.5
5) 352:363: 0.42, 15.8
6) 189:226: 0.01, 38.4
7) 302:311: -0.01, 28.6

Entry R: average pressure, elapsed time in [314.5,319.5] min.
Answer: 27.5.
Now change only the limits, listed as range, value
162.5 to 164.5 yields 43.6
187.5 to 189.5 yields 41.9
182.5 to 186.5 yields 42.7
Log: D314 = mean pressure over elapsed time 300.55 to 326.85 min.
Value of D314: 27.2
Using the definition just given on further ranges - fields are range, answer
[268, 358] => 25.3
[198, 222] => 37.7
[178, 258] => 35.2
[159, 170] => 43.1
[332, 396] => 19.1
